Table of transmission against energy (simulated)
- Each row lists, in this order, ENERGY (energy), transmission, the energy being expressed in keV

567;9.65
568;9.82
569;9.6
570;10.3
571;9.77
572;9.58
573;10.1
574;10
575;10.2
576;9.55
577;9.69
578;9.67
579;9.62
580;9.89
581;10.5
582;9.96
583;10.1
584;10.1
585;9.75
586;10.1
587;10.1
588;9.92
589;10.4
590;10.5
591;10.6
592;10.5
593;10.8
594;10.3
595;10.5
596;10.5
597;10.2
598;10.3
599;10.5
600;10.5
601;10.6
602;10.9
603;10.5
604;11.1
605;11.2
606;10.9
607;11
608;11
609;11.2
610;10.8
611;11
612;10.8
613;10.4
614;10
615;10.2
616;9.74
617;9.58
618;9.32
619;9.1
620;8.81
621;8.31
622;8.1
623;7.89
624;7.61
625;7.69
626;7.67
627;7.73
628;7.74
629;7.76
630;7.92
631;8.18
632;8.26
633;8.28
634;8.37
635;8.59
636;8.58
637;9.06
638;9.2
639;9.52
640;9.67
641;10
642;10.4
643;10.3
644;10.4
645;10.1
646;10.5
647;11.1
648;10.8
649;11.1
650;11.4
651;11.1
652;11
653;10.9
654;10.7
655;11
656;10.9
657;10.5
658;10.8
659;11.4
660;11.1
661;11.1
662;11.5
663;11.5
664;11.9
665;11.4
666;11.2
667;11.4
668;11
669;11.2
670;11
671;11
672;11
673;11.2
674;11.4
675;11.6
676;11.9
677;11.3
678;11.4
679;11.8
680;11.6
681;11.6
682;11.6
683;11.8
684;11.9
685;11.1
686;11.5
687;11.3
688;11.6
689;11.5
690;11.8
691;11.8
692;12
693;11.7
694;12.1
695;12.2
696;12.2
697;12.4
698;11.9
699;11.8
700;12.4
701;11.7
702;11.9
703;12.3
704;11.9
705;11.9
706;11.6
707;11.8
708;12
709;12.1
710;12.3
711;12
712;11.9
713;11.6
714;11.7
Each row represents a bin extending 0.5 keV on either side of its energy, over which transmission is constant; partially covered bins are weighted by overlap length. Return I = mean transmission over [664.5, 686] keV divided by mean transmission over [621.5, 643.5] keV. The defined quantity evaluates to 1.3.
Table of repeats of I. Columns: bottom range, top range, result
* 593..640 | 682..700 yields 1.24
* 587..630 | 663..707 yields 1.18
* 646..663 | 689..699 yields 1.09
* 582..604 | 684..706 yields 1.14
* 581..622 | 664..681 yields 1.11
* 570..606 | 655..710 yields 1.13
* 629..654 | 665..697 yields 1.18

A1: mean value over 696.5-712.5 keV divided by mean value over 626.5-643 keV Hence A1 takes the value 1.37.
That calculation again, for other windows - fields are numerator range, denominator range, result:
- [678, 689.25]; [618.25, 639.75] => 1.39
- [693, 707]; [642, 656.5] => 1.11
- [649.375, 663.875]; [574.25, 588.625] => 1.11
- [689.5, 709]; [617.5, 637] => 1.46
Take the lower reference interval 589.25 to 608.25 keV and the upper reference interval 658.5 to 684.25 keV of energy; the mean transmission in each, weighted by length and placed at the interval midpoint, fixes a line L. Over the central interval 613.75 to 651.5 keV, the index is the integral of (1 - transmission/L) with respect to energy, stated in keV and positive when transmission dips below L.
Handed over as 6.2 keV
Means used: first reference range 10.6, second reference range 11.4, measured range 9.21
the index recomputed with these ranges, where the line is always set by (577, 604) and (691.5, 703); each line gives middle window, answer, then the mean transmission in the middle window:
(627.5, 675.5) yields 4.1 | 10.3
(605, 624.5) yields 1.6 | 9.81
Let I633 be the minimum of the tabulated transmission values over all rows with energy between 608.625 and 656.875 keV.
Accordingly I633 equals 7.61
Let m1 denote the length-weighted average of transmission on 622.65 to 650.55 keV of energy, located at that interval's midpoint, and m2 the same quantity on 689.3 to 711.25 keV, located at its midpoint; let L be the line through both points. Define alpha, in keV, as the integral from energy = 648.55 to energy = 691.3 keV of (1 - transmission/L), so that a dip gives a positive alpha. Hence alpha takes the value -2.8 keV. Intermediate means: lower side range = 9.15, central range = 11.3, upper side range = 12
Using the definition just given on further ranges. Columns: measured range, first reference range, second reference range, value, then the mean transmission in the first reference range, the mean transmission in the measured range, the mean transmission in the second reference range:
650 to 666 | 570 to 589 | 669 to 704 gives 0.1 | 9.94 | 11.1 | 11.7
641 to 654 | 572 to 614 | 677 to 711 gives 0.5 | 10.4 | 10.7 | 11.8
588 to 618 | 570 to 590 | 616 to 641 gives -4.1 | 9.97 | 10.5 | 8.51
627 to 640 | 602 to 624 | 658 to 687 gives 2.5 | 10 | 8.47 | 11.4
